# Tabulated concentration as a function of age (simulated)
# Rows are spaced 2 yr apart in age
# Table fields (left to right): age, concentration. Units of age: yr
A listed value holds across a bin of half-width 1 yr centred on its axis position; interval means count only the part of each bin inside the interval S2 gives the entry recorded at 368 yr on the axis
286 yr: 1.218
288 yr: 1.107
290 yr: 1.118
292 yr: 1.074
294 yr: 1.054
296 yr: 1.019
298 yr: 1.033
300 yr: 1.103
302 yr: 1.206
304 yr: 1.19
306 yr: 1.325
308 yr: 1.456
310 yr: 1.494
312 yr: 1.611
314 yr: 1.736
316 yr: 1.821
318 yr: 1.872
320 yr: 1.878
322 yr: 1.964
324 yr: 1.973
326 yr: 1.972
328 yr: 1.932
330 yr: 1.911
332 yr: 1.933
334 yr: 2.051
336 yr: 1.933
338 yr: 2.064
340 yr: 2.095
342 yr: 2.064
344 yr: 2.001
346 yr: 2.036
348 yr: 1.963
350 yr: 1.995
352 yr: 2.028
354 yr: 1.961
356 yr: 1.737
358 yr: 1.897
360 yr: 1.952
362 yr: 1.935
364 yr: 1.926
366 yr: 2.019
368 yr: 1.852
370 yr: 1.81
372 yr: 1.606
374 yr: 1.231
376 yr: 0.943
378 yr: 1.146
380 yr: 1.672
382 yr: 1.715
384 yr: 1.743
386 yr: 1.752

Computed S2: 1.852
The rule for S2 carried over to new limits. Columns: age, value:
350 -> 1.995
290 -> 1.118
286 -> 1.218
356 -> 1.737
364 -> 1.926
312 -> 1.611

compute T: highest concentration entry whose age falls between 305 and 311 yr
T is 1.494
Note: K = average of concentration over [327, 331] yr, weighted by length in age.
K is 1.92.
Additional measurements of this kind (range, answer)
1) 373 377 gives 1.09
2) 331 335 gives 1.99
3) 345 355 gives 2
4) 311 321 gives 1.78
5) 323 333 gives 1.94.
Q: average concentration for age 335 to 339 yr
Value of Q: 2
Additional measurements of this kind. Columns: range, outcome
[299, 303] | 1.15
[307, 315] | 1.57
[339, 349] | 2.03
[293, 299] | 1.04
